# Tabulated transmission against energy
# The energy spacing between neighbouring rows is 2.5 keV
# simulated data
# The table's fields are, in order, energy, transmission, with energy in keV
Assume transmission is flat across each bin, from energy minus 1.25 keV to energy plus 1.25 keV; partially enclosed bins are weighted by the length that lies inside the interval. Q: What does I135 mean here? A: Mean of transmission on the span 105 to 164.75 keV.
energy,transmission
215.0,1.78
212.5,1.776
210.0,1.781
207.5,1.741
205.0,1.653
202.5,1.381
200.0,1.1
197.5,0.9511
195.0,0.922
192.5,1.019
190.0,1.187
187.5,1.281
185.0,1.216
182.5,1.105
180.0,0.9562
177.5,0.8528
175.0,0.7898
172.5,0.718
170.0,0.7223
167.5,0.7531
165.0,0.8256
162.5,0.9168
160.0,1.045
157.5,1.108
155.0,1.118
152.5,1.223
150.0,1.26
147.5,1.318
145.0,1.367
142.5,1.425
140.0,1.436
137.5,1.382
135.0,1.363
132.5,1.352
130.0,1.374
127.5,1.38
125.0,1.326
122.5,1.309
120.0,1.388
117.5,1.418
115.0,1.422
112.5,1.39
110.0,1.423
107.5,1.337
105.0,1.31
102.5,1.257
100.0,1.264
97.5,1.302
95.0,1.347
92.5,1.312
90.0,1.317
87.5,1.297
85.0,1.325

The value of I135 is 1.3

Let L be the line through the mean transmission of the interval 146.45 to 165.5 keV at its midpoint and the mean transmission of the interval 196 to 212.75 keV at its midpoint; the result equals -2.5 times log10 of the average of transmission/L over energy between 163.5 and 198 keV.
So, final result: 0.335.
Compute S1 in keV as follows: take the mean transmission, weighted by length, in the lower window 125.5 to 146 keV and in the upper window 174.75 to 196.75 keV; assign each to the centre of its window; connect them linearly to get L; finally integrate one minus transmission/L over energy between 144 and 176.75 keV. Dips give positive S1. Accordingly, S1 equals 5.9 keV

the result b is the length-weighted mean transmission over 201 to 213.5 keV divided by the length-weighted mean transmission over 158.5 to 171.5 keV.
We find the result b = 1.9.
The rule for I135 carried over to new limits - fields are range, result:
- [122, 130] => 1.35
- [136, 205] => 1.1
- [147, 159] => 1.2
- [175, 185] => 0.979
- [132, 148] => 1.38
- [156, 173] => 0.88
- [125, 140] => 1.37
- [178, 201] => 1.07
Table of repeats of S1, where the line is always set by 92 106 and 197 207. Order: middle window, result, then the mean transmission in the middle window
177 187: 1.96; 1.06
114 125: -0.61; 1.38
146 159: 1.08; 1.21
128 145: -1.00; 1.39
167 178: 4.65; 0.762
